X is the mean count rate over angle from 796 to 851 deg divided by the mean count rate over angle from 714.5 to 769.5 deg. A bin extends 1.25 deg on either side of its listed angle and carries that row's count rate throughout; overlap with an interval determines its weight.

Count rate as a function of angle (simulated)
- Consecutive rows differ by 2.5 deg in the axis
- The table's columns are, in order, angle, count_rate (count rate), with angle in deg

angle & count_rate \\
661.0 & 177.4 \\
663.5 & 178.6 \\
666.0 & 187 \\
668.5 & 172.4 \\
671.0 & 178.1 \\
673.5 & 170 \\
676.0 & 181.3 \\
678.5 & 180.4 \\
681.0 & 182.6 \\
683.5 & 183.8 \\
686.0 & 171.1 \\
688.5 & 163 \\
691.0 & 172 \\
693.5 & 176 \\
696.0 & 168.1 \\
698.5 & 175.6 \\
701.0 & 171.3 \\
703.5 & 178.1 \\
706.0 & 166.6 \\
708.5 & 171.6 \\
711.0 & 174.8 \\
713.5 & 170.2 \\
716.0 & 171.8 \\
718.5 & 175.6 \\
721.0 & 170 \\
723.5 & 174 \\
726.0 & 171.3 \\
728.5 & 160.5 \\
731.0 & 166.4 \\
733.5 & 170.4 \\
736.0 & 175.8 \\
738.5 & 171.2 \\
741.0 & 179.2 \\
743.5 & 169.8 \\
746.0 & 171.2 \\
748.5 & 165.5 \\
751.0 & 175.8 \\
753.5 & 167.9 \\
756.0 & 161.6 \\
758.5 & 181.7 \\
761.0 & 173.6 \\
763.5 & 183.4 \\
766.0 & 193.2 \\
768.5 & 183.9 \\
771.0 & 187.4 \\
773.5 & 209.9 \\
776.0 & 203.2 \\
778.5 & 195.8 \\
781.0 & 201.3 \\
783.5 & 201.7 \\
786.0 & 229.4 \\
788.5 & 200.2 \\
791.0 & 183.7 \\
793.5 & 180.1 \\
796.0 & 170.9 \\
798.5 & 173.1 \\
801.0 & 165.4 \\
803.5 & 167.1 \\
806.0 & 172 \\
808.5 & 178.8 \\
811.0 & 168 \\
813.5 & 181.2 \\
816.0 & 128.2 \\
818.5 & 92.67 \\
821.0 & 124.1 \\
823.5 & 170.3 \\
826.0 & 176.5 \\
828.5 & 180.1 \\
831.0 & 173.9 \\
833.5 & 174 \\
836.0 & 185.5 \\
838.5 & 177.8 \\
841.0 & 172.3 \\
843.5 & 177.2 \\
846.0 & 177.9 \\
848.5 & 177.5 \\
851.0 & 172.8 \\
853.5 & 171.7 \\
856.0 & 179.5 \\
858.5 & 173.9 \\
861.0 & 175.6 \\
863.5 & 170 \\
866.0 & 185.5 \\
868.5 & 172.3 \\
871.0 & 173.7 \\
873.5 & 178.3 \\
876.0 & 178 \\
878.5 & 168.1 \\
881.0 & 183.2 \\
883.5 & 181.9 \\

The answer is 0.96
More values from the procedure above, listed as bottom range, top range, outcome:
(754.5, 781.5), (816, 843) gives 0.86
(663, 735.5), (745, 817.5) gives 1.04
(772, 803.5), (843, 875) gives 0.92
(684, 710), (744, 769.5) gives 1.02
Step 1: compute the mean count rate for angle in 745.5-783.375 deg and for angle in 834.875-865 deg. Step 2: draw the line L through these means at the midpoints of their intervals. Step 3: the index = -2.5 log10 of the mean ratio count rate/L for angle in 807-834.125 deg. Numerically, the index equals 0.130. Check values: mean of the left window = 184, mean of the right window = 176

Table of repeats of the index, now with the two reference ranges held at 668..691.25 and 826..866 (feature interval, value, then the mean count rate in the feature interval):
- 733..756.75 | 0.03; 171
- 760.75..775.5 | -0.08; 190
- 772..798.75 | -0.12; 196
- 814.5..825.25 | 0.31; 132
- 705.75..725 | 0.02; 172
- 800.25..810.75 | 0.03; 171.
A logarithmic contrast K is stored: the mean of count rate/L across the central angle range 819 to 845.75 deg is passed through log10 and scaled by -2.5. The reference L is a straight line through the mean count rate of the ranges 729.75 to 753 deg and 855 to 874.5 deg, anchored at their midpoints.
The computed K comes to 0.04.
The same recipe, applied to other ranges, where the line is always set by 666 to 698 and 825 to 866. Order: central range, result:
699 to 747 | 0.02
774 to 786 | -0.16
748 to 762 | 0.03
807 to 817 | 0.07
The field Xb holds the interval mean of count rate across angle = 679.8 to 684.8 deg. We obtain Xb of 183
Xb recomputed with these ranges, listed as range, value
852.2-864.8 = 174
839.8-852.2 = 176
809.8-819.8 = 142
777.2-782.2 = 199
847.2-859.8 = 175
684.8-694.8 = 171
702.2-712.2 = 173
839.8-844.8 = 175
